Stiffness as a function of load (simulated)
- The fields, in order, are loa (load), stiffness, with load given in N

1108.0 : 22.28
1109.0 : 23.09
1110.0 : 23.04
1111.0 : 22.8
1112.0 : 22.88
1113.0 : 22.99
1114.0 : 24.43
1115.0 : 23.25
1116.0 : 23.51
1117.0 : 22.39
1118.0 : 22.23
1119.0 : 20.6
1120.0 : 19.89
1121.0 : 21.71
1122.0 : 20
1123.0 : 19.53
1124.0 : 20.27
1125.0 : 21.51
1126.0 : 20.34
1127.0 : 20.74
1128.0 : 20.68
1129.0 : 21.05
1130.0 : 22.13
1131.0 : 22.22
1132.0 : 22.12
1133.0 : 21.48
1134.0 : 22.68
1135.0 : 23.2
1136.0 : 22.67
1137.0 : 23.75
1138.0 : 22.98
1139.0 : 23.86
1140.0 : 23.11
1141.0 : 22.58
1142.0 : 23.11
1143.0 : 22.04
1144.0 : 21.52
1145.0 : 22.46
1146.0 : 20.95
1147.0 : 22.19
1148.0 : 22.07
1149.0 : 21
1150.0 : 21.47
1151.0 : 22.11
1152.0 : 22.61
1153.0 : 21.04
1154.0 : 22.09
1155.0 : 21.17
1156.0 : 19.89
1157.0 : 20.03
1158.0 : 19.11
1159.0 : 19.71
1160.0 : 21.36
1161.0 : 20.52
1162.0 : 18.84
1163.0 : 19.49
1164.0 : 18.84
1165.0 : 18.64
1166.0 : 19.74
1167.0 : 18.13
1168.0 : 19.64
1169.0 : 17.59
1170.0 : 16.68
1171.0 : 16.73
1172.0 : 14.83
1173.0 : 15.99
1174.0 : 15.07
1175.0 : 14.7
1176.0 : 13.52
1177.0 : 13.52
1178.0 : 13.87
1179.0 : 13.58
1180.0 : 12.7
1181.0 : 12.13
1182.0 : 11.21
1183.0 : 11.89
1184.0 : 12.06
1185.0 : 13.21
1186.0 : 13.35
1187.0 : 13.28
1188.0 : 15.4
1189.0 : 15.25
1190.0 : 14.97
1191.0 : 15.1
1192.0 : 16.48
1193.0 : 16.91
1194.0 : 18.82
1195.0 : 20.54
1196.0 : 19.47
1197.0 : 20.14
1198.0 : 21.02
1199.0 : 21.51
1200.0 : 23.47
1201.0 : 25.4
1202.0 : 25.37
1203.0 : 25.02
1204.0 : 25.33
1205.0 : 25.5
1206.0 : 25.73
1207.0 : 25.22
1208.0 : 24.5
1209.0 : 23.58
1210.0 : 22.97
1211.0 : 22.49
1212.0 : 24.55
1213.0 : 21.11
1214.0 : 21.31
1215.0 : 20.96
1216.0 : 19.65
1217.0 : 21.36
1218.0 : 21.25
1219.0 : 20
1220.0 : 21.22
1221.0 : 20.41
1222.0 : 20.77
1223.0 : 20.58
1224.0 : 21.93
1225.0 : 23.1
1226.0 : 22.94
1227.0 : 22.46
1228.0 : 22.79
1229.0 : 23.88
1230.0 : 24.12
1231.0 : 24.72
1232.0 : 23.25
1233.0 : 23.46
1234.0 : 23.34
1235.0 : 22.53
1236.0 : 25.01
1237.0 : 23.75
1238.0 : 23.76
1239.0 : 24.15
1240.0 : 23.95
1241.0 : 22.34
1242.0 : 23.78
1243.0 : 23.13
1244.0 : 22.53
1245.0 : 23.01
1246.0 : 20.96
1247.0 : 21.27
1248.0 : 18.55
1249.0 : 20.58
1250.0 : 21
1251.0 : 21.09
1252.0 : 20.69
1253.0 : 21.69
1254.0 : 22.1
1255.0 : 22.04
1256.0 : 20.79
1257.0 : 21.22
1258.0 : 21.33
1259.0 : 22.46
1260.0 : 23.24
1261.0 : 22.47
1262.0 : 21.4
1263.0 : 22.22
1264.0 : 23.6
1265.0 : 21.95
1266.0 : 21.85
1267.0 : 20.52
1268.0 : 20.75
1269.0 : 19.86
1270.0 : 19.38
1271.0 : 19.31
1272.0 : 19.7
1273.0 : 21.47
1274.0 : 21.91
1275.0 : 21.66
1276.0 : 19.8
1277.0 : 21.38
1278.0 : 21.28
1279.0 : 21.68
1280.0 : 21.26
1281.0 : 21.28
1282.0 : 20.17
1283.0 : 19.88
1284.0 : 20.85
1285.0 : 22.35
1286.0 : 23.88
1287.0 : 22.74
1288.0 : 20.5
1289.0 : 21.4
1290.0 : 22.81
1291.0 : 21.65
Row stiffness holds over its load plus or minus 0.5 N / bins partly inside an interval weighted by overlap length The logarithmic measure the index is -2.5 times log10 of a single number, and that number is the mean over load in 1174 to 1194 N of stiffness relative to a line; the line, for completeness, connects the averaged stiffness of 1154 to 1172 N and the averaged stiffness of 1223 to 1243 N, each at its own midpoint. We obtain 0.41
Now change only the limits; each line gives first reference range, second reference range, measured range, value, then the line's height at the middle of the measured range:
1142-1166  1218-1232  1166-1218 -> 0.17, 21.6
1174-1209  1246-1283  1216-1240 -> -0.16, 19.6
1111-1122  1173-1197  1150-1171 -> -0.14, 17.5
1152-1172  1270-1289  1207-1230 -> -0.10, 20.2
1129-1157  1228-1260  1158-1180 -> 0.28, 22.2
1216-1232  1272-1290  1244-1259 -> 0.02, 21.7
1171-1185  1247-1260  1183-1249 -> -0.22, 17.4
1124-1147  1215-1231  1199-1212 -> -0.12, 21.9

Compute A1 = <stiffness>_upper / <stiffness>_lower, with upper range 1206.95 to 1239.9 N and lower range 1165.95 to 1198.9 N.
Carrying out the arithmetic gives 1.44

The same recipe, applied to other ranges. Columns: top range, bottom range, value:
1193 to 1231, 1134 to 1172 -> 1.08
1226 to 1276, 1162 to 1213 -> 1.20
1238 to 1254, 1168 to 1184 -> 1.53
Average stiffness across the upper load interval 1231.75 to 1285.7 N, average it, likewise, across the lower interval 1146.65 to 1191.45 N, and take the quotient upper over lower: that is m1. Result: 1.3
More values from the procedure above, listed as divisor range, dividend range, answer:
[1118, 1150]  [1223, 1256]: 1.04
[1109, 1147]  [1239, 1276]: 0.98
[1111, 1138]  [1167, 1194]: 0.67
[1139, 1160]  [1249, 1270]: 1.00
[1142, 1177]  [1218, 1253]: 1.15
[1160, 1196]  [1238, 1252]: 1.38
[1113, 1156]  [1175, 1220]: 0.86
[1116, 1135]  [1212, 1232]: 1.03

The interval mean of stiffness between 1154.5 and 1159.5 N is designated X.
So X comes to 20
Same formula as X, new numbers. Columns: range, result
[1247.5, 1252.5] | 20.4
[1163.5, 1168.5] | 19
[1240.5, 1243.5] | 23.1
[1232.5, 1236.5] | 23.6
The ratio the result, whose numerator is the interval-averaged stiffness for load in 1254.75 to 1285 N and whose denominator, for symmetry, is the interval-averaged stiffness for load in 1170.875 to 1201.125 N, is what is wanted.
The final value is 1.3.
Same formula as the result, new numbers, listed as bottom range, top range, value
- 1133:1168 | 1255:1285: 1.00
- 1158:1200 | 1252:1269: 1.31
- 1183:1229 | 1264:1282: 1.02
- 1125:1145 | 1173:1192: 0.62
